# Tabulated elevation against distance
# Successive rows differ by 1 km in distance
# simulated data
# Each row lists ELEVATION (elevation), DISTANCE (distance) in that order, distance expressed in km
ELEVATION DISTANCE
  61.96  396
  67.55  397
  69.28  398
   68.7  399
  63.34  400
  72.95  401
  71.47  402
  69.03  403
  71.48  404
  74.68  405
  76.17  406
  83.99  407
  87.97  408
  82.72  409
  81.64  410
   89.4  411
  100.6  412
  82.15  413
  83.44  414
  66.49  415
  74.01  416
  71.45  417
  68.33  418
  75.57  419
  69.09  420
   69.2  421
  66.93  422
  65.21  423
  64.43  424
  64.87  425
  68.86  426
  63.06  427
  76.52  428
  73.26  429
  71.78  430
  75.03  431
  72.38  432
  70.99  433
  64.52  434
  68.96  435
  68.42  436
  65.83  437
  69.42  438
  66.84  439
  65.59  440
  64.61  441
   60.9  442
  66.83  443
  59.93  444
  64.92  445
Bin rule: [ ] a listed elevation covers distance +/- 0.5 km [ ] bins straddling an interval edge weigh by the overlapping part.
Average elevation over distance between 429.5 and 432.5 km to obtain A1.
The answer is 73.1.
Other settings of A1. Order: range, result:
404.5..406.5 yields 75.4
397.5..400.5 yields 67.1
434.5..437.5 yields 67.7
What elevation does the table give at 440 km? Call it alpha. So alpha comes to 65.59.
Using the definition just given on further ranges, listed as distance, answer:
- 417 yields 71.45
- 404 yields 71.48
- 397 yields 67.55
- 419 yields 75.57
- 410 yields 81.64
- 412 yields 100.6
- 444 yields 59.93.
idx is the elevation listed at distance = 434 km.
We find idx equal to 64.52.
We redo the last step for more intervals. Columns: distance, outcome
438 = 69.42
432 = 72.38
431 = 75.03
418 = 68.33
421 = 69.2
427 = 63.06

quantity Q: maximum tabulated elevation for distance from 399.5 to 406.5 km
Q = 76.17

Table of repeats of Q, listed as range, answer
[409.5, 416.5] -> 100.6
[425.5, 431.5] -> 76.52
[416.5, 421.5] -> 75.57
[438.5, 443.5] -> 66.84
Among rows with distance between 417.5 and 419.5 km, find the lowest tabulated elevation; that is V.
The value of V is 68.33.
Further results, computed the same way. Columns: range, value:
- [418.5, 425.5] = 64.43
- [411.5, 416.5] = 66.49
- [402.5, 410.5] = 69.03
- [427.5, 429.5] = 73.26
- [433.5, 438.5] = 64.52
